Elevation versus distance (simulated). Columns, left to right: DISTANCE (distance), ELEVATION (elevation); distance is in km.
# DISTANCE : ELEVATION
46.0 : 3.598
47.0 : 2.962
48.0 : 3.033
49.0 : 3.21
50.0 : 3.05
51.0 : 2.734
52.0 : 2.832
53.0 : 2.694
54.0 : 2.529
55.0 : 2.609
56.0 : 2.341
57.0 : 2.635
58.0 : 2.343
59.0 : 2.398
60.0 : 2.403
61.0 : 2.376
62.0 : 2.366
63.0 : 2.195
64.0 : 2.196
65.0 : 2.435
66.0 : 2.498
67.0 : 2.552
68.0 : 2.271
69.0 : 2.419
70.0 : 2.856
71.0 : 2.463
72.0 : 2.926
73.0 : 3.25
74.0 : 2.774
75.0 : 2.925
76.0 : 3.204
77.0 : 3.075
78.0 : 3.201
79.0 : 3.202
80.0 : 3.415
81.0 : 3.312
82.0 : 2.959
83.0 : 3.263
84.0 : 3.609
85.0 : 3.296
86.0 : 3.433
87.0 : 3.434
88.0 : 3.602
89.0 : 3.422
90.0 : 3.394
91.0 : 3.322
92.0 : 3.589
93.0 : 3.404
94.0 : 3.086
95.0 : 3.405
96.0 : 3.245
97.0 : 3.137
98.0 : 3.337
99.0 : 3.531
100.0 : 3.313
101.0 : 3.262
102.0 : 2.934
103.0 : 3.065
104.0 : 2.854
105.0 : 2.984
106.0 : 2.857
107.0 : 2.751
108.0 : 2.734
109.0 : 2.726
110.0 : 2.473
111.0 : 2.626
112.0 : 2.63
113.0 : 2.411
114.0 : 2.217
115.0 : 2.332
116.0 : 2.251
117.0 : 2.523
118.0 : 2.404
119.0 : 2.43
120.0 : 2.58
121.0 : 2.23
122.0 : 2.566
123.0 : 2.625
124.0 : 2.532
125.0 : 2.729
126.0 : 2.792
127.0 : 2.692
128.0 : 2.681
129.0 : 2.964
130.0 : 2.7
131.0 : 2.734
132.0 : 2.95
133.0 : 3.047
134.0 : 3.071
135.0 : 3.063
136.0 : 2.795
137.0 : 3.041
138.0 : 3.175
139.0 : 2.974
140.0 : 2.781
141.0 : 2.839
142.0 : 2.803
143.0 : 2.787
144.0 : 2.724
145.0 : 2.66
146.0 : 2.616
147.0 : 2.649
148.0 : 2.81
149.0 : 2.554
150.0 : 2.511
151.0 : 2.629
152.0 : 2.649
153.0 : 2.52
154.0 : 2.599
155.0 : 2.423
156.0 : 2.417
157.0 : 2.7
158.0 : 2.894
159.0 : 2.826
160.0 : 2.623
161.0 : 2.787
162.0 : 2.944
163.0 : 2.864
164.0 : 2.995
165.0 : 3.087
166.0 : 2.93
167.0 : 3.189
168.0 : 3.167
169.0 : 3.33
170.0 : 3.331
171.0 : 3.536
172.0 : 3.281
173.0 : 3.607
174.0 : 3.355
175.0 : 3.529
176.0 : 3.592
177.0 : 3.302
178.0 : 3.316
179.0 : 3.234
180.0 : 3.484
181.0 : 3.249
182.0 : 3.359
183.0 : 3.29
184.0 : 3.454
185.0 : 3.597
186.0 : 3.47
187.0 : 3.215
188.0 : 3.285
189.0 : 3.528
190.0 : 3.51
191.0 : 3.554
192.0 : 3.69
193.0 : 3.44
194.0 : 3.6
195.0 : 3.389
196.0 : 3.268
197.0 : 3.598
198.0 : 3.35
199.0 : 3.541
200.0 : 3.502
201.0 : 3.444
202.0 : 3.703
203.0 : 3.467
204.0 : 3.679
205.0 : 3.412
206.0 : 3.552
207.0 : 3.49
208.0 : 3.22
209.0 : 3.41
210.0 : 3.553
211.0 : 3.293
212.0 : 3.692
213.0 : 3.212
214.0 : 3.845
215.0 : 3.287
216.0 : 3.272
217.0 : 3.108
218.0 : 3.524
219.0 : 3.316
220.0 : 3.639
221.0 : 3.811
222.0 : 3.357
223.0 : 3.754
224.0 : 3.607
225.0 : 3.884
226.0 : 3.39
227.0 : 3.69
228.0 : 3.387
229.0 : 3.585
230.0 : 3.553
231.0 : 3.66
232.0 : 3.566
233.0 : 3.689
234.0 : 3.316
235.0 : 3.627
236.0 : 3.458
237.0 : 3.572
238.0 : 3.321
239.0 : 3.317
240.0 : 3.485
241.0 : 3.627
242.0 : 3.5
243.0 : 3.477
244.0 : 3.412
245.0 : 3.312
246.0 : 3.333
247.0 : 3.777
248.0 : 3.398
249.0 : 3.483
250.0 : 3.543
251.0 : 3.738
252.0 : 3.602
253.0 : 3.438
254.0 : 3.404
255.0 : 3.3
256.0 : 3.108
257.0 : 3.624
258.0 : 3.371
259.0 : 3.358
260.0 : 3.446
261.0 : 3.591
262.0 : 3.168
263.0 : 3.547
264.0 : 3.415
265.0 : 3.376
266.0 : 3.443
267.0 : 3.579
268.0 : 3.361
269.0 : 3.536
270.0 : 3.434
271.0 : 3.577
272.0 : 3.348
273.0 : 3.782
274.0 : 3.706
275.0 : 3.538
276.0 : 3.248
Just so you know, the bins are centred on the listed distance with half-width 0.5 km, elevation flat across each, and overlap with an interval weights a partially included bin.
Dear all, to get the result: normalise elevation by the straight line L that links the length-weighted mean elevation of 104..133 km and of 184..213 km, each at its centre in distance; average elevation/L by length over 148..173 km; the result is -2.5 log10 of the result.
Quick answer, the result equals 0.07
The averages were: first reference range 2.62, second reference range 3.48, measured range 2.88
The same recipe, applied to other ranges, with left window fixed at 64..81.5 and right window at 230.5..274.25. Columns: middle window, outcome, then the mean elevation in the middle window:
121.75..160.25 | 0.126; 2.75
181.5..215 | -0.058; 3.47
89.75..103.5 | -0.123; 3.29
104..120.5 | 0.165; 2.57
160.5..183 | -0.017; 3.25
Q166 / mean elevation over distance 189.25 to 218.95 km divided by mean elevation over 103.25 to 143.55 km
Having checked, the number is 1.28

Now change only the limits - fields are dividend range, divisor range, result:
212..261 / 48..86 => 1.25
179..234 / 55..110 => 1.18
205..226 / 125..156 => 1.26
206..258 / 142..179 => 1.19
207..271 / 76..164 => 1.20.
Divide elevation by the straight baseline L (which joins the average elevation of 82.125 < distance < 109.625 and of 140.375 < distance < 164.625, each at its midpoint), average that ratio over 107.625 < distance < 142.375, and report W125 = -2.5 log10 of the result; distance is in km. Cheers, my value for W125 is 0.10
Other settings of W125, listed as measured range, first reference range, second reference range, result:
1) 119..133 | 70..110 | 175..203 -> 0.21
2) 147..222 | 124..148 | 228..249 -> -0.03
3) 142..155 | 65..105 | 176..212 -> 0.25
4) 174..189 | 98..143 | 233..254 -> -0.09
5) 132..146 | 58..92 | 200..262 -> 0.09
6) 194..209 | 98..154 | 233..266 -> -0.10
